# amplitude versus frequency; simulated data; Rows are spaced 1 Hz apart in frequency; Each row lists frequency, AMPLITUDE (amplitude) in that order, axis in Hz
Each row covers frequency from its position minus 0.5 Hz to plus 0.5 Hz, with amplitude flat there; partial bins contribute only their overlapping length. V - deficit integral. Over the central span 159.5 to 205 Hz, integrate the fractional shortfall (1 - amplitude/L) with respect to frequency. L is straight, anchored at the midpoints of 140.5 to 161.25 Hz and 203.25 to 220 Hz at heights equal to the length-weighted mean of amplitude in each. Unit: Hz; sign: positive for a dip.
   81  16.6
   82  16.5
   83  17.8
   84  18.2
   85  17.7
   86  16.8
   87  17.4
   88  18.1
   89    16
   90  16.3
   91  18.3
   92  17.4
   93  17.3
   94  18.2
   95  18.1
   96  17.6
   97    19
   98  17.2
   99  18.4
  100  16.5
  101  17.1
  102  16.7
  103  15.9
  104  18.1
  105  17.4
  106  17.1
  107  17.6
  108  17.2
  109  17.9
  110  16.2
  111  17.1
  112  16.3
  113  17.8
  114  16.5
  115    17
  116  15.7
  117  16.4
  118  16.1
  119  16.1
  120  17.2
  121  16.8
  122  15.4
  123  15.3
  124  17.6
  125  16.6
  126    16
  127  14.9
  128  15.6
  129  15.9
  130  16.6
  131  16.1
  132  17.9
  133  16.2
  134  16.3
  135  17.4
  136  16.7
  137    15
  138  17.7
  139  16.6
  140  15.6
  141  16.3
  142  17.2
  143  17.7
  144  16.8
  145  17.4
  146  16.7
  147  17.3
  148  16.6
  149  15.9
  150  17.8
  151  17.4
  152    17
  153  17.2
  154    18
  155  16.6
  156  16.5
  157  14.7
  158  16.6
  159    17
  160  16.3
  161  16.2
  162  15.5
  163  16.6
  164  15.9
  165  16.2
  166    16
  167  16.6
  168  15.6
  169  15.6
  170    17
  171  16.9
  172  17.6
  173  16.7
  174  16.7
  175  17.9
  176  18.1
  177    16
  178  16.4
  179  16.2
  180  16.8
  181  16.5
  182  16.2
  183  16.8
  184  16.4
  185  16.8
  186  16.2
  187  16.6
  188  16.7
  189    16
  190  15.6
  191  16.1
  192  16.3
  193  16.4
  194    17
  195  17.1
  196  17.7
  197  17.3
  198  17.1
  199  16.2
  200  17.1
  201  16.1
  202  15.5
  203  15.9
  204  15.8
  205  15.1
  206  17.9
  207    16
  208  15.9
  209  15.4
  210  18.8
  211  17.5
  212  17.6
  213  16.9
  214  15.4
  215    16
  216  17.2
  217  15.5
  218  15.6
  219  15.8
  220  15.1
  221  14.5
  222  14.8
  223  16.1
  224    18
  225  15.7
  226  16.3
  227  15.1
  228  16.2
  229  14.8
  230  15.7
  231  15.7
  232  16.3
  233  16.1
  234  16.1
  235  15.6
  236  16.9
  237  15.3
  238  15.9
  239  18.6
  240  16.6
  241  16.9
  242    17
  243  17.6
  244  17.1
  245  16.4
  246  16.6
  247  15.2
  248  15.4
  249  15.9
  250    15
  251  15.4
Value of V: 0.28 Hz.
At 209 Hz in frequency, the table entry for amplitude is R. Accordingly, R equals 15.4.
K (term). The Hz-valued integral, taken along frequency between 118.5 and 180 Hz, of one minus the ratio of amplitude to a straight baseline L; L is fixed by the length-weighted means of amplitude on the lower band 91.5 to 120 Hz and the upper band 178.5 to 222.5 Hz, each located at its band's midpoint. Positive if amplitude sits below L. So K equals 0.8 Hz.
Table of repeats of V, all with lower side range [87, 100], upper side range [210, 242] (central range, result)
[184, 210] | 0.08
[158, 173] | 0.40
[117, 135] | 0.99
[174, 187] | -0.02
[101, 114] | 0.27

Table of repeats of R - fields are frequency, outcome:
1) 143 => 17.7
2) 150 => 17.8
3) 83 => 17.8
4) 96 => 17.6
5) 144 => 16.8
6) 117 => 16.4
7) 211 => 17.5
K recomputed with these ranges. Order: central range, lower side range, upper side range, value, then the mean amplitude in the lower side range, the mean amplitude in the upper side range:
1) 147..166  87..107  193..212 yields 0.5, 17.4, 16.7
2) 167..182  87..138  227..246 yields -0.1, 16.9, 16.3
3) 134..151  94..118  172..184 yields 0.2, 17.2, 16.8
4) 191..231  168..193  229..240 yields 0.2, 16.6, 16.2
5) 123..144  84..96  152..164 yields 0.4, 17.5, 16.5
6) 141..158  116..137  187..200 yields -0.5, 16.3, 16.6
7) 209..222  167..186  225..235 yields -0.2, 16.7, 15.8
